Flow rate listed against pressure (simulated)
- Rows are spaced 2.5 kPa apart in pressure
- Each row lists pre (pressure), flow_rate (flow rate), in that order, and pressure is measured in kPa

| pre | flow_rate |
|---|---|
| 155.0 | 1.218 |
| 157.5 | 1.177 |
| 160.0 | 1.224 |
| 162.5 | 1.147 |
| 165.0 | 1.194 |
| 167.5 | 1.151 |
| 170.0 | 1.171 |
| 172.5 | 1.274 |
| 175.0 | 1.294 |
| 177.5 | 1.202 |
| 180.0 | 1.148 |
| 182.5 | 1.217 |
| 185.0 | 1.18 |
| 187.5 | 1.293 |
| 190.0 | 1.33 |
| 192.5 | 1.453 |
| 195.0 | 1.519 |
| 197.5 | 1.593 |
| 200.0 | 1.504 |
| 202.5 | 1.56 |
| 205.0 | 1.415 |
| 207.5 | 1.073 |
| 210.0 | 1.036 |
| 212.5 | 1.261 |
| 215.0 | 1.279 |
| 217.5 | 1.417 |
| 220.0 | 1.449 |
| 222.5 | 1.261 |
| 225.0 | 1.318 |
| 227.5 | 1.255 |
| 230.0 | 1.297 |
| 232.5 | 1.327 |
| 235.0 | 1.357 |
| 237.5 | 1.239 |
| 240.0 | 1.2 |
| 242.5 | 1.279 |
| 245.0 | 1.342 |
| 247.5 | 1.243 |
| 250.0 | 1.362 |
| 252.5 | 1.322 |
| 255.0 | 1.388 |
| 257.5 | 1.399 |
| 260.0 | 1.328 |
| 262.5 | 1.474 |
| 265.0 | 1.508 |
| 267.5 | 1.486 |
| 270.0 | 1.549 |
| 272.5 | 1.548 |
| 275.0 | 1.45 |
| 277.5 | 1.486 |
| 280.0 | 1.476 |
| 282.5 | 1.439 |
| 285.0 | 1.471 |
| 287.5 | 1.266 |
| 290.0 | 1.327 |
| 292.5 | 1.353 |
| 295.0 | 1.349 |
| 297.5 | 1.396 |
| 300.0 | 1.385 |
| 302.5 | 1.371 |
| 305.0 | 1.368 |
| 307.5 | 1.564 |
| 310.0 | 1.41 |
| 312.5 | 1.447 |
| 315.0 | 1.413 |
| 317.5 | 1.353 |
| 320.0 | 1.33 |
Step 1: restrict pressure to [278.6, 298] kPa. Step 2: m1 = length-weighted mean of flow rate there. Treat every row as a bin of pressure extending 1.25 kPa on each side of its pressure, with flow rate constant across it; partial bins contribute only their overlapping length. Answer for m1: 1.38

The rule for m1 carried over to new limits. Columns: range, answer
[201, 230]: 1.3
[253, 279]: 1.46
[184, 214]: 1.35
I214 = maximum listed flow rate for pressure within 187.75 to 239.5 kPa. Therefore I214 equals 1.593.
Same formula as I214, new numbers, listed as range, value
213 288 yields 1.549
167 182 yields 1.294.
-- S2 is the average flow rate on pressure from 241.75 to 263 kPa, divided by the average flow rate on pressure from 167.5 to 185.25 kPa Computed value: 1.11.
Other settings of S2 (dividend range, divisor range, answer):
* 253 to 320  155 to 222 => 1.10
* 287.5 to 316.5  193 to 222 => 1.01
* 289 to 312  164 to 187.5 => 1.15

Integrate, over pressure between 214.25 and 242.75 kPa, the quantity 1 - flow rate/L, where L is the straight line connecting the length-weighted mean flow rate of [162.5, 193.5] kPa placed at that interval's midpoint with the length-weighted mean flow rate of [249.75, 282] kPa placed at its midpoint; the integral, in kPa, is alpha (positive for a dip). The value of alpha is 1.0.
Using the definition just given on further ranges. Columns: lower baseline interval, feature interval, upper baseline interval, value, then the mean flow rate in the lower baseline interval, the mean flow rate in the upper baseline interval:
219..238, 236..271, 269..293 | 0.3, 1.31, 1.44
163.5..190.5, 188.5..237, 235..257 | -3.4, 1.22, 1.3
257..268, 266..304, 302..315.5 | 0.3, 1.44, 1.43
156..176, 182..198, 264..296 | -1.4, 1.2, 1.44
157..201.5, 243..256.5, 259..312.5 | 0.5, 1.29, 1.43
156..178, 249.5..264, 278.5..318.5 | -0.5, 1.2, 1.4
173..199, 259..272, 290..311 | -1.0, 1.32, 1.4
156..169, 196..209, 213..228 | -1.4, 1.18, 1.33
